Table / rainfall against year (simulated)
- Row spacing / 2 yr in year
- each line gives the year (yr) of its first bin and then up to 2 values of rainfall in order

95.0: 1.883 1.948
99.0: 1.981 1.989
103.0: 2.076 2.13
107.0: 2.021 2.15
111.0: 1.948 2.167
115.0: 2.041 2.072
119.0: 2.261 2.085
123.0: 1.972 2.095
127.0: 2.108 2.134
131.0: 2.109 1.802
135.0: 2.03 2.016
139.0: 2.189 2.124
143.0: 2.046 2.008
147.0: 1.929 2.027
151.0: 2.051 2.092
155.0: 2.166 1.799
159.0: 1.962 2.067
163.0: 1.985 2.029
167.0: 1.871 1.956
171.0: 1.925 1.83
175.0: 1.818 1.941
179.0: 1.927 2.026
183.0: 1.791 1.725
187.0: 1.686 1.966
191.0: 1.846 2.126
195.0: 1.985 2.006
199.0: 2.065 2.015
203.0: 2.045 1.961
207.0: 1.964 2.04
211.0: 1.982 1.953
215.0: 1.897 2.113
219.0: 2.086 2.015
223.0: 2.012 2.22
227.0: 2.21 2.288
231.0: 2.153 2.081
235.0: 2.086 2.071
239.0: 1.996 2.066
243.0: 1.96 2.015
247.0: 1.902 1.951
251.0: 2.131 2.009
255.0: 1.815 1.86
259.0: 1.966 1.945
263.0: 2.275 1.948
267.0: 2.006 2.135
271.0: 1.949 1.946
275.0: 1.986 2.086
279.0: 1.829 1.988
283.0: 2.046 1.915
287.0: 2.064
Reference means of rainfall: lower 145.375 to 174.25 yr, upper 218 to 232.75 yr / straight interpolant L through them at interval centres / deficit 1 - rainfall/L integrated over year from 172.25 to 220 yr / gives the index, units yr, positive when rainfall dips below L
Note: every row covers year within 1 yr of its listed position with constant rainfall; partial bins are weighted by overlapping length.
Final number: 2.68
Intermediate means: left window 1.98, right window 2.14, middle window 1.95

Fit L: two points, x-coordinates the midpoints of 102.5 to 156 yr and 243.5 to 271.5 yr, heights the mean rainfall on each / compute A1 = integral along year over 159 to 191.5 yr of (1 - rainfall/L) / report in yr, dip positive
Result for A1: 2.2 yr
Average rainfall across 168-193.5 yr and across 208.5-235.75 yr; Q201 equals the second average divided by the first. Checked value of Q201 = 1.10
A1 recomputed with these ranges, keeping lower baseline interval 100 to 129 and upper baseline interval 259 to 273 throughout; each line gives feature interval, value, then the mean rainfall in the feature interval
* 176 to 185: 0.7 yr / 1.9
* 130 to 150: 0.4 yr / 2.03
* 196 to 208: 0.3 yr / 2.01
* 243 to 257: 0.5 yr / 1.96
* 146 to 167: 0.6 yr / 2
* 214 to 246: -0.6 yr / 2.08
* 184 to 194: 0.9 yr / 1.87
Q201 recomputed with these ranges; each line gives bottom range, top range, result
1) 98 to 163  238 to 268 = 0.97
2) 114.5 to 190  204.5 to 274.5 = 1.02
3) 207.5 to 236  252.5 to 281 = 0.95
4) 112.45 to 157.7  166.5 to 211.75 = 0.94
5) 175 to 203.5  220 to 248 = 1.07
